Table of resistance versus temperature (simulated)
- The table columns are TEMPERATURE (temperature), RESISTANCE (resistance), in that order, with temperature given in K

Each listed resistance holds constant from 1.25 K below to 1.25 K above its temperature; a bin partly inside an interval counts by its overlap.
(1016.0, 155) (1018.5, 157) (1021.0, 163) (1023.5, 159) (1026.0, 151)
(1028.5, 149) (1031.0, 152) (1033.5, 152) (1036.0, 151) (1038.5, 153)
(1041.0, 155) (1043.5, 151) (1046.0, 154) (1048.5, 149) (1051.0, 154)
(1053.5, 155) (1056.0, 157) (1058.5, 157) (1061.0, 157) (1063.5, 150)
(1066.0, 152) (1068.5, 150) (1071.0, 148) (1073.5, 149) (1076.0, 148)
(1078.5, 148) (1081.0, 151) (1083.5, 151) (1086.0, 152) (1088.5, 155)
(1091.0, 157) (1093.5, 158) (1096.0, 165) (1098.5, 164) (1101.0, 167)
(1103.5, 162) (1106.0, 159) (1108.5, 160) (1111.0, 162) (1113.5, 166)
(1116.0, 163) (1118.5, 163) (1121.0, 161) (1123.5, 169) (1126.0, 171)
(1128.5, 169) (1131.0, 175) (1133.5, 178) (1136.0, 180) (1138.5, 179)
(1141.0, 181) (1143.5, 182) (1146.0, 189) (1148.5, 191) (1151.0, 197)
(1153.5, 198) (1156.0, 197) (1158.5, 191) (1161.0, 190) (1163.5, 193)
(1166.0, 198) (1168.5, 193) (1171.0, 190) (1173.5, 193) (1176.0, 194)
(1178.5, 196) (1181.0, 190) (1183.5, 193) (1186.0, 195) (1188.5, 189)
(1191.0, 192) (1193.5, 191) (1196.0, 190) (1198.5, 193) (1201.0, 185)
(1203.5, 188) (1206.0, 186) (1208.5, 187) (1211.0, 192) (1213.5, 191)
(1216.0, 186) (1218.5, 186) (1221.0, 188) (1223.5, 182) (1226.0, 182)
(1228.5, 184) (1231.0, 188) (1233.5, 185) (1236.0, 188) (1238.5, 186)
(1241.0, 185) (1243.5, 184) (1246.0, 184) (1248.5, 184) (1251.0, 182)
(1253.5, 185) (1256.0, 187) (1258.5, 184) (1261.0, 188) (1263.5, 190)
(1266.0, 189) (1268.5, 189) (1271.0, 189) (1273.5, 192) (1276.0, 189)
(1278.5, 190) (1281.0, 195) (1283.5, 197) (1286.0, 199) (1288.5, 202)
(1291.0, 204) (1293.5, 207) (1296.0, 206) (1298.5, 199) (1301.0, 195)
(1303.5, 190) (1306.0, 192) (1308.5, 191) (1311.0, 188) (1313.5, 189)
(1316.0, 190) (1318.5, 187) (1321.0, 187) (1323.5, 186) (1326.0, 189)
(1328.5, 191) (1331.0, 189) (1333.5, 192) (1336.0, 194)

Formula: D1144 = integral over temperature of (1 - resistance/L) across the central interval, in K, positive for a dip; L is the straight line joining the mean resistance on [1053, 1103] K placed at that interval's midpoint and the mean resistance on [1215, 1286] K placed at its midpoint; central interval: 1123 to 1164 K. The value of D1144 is -4.2 K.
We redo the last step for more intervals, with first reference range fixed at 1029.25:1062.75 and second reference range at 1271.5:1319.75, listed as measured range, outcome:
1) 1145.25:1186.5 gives -4.80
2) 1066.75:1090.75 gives 1.26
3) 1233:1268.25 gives 0.27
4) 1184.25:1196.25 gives -0.96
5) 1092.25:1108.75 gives 0.02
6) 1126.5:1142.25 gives -0.81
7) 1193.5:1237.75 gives -1.40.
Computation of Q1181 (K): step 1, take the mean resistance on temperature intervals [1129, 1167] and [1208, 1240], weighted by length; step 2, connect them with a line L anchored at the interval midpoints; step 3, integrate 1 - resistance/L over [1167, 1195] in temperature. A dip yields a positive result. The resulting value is -0.8 K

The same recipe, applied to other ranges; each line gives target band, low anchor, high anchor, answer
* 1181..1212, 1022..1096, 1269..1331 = -2.49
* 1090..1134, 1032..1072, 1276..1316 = -0.36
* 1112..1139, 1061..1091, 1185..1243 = -0.97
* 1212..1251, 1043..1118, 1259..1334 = -0.85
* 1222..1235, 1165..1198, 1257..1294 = 0.58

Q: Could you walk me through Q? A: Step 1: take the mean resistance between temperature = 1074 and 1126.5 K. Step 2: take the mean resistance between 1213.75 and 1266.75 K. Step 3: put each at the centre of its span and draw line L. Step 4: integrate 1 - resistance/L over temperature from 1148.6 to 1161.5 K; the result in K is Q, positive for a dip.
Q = -1.90 K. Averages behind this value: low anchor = 159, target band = 195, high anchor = 186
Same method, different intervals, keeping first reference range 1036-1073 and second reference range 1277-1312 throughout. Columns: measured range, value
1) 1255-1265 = 0.2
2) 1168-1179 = -1.2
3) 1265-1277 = 0.2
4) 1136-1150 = -1.3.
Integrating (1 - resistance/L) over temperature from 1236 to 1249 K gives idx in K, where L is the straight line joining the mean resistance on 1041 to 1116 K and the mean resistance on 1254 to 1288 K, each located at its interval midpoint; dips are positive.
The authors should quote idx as 0.0 K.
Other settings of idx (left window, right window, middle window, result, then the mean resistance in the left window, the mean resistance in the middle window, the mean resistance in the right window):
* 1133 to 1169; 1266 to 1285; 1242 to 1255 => 0.5 K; 189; 184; 192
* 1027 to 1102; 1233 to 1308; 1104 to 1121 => 0.0 K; 154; 162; 191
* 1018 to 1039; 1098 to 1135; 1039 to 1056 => 0.4 K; 154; 153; 166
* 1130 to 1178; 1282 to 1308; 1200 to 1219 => 0.5 K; 189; 188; 199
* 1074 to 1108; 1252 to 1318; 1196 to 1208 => -0.7 K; 157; 188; 193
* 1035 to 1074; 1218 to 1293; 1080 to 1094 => 0.4 K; 153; 154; 189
